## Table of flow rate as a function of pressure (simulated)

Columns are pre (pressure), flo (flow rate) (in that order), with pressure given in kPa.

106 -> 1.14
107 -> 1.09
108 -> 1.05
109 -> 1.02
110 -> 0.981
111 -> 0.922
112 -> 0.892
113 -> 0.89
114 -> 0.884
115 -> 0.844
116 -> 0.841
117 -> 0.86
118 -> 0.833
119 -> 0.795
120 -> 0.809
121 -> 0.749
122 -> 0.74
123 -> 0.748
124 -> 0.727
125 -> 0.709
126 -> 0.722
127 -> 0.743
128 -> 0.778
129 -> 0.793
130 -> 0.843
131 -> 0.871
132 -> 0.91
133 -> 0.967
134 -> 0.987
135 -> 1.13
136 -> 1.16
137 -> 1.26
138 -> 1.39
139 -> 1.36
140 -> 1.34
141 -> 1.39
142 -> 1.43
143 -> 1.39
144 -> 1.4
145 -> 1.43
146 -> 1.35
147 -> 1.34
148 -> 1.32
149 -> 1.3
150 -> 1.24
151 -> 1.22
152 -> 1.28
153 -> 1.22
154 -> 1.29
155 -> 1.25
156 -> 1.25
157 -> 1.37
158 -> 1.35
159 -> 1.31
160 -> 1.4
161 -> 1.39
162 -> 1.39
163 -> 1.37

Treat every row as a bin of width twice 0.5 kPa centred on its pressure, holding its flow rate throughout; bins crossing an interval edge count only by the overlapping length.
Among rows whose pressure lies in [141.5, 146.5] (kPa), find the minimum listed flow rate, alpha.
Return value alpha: 1.35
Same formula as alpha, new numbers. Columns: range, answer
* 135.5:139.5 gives 1.16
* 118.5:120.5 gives 0.795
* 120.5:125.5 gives 0.709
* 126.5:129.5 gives 0.743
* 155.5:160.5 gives 1.25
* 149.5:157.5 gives 1.22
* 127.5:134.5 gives 0.778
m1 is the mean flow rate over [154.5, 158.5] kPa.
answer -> 1.31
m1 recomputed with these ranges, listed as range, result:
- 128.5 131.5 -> 0.836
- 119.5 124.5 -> 0.755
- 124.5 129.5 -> 0.749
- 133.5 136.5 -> 1.09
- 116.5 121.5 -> 0.809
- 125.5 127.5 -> 0.732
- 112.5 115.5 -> 0.873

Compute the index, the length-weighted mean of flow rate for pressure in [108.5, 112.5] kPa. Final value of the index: 0.954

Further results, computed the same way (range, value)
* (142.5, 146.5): 1.39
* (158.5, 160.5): 1.35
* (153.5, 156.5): 1.26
